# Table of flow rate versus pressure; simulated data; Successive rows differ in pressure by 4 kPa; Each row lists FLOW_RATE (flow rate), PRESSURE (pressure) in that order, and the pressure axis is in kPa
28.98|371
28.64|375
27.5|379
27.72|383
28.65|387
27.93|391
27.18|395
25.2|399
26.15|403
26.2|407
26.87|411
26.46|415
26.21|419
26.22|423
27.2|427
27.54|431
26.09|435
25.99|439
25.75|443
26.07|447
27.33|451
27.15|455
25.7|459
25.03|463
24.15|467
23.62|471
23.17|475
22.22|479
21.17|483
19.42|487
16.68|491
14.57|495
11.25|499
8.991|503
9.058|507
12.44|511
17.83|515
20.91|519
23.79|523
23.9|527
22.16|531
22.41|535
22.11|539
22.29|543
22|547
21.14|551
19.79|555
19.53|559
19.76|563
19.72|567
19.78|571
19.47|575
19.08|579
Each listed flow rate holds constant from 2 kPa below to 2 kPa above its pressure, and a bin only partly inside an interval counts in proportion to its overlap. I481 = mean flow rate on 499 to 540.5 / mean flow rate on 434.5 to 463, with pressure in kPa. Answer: 0.69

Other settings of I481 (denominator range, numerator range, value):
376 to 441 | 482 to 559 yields 0.69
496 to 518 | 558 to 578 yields 1.58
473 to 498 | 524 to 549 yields 1.17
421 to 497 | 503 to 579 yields 0.82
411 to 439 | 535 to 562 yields 0.80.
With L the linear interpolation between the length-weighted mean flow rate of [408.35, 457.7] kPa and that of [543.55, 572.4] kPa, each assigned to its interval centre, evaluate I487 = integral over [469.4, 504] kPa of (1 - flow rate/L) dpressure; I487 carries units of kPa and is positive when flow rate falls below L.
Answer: 8.5 kPa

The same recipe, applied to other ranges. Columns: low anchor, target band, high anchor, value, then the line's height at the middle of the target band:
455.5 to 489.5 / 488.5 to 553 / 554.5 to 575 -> 9.0 kPa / 21.3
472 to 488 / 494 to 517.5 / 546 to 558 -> 9.8 kPa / 21.4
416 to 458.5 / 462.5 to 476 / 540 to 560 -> 0.6 kPa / 25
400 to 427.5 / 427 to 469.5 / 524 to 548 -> -1.3 kPa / 25.3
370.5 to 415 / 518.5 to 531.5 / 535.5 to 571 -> -0.6 kPa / 21.9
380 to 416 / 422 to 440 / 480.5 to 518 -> -2.9 kPa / 23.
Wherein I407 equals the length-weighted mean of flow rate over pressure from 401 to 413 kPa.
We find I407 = 26.4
